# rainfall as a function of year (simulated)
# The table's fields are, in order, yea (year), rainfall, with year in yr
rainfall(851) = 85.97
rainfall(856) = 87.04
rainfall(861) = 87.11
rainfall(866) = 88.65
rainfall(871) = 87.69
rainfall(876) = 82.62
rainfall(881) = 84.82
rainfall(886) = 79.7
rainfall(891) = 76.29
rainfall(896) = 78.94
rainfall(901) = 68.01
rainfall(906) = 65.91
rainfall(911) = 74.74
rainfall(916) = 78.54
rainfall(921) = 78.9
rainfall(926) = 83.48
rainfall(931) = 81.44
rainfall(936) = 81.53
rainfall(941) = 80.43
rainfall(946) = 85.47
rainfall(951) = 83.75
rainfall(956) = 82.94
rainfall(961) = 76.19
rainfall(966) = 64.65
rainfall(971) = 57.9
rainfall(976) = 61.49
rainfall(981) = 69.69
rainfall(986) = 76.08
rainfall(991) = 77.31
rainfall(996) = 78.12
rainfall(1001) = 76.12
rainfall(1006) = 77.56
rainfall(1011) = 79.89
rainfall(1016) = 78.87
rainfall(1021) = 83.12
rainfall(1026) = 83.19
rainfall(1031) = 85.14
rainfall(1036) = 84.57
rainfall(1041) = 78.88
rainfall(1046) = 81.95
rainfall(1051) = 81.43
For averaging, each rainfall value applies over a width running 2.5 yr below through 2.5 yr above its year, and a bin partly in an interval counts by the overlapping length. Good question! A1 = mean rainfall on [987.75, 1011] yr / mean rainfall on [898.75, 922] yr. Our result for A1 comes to 1.06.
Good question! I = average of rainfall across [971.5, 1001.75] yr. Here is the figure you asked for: 72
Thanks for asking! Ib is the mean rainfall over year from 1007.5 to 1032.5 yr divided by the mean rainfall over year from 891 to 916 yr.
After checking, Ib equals 1.12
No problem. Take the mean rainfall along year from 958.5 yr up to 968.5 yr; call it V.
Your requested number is 70.4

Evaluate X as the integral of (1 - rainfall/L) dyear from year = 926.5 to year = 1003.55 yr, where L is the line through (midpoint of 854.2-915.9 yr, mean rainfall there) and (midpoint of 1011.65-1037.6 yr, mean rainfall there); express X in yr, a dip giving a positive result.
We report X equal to 5.5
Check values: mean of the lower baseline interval 80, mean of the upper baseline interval 82.7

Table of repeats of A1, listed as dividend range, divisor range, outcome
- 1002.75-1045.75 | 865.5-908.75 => 1.03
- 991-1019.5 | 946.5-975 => 1.07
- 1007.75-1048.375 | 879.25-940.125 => 1.05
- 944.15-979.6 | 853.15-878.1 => 0.84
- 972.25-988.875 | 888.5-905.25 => 0.93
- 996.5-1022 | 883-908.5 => 1.07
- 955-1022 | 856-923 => 0.93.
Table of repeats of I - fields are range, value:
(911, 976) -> 77.2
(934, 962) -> 82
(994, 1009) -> 77.3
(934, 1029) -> 76.6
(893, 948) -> 77.9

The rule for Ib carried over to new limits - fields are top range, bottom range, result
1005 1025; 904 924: 1.07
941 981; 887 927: 0.97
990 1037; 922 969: 1.01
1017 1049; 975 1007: 1.11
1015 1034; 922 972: 1.06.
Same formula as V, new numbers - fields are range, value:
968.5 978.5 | 59.7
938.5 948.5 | 83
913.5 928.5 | 80.3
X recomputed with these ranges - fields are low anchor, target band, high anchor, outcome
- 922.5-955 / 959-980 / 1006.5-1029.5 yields 4.33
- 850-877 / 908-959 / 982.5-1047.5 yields 1.60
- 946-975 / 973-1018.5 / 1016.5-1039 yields 2.30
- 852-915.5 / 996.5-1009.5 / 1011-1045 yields 0.72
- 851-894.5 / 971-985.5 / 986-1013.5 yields 2.40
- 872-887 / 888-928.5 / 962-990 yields 1.36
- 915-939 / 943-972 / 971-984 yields -2.00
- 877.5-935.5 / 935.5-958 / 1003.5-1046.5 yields -1.15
